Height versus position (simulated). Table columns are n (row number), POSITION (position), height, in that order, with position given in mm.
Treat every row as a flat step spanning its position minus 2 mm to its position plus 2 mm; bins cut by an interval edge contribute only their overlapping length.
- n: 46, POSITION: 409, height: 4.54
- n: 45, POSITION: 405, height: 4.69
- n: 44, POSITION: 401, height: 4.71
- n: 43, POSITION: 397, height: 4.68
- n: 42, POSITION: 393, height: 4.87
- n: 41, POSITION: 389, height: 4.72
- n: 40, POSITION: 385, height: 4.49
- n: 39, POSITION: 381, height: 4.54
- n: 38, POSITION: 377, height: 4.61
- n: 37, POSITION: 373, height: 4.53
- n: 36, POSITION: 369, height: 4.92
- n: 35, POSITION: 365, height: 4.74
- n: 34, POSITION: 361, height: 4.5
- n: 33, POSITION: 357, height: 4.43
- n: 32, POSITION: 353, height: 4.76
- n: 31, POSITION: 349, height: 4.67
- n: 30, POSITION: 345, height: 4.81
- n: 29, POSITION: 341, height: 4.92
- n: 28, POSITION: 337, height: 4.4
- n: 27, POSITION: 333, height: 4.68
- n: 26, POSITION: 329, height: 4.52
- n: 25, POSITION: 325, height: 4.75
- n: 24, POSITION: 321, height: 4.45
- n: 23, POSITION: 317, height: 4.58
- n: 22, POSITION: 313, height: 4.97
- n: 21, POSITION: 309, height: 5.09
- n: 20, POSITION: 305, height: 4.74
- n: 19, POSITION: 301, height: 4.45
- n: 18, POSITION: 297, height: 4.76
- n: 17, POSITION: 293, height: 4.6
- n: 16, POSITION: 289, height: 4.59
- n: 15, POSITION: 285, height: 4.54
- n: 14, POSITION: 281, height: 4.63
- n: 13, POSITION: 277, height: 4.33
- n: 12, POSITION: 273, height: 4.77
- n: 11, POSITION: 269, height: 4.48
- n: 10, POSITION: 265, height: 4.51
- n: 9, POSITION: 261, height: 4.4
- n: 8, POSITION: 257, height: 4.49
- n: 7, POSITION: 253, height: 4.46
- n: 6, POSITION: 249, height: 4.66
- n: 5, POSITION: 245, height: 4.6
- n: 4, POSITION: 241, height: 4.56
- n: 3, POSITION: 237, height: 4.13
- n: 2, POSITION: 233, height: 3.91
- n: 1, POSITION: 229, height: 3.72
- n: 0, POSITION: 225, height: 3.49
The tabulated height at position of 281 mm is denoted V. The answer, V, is 4.63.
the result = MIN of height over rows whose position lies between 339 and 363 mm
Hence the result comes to 4.43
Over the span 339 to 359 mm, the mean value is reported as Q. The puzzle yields 4.72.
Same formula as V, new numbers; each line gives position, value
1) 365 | 4.74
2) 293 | 4.6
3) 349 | 4.67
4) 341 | 4.92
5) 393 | 4.87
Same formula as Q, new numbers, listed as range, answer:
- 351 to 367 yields 4.61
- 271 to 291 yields 4.57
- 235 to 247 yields 4.43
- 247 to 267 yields 4.5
